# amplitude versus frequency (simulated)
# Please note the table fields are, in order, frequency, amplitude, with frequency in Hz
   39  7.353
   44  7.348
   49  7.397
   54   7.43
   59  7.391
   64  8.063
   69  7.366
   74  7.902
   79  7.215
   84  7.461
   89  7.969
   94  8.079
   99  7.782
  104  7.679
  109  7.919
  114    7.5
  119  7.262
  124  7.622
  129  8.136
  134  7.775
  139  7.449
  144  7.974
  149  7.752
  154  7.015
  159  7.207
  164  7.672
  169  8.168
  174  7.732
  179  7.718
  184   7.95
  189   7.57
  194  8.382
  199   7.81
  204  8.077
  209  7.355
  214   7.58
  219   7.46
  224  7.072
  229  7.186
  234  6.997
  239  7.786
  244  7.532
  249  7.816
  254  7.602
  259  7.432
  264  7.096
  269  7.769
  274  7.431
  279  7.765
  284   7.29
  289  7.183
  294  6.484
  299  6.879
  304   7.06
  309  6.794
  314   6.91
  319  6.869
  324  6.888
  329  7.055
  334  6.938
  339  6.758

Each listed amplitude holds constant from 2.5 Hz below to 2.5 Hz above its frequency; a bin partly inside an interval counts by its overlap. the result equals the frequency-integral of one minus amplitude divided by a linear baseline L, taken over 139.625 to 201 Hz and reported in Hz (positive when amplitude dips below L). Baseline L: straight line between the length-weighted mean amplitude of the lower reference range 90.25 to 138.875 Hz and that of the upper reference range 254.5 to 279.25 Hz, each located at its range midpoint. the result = -0.7 Hz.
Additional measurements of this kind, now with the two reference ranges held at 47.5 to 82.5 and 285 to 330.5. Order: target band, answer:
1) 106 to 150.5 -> -2.0 Hz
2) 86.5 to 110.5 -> -1.4 Hz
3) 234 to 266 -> -2.0 Hz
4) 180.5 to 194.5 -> -1.3 Hz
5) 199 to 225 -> -1.5 Hz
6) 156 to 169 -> -0.5 Hz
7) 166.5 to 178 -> -1.0 Hz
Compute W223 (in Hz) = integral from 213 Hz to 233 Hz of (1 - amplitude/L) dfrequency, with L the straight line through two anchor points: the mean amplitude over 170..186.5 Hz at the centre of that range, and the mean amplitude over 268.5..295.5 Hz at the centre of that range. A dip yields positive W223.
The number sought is 0.9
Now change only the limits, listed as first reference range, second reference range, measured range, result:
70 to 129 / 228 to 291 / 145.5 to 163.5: 0.49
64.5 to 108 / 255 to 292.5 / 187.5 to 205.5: -1.06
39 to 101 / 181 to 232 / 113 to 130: 0.05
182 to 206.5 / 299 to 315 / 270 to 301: -0.38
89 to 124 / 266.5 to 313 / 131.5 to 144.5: -0.12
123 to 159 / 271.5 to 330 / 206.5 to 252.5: -0.69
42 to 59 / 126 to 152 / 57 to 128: -0.80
